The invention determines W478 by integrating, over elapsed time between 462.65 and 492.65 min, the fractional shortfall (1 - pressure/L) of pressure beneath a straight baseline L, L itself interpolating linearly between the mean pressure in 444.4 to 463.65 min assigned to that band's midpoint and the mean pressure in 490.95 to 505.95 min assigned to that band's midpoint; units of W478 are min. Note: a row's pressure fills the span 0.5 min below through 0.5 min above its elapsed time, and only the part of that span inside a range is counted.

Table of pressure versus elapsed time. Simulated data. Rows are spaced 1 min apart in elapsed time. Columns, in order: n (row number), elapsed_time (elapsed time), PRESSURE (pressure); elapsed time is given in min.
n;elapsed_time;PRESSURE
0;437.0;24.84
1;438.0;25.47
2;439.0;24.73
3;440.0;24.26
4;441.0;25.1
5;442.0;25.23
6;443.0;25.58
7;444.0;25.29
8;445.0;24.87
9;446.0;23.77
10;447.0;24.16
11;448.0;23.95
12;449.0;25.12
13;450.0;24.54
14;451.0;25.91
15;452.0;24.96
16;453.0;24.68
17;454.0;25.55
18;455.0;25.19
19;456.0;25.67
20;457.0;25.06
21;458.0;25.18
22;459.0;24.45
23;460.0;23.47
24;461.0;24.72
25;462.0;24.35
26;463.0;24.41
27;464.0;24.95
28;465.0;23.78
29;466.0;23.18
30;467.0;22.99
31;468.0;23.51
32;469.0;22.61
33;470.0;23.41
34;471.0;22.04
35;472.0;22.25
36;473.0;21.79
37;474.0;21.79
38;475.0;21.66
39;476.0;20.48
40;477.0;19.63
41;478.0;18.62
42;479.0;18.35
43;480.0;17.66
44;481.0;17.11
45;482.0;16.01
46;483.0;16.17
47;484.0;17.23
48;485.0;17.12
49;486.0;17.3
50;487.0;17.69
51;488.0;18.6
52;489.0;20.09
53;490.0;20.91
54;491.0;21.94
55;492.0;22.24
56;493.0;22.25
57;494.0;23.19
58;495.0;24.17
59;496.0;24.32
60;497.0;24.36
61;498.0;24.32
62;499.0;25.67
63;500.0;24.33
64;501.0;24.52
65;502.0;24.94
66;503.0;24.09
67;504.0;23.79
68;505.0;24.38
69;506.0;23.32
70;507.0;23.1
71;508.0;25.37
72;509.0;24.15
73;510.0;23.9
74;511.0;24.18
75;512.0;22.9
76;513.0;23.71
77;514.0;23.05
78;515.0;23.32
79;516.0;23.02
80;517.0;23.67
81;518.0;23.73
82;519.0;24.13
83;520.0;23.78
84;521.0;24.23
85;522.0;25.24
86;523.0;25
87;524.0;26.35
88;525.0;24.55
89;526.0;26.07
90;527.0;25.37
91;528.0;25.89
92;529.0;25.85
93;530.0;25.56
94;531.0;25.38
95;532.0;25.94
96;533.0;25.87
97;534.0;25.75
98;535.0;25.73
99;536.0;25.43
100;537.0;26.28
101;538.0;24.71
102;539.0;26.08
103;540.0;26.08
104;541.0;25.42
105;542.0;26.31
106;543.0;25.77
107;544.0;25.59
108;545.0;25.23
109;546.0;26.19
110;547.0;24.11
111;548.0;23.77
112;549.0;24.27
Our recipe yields 4.7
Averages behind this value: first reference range 24.7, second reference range 23.9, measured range 20.5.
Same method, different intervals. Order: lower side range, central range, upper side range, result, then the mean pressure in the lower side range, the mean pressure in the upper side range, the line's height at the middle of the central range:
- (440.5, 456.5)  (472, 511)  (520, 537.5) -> 5.76 min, 25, 25.5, 25.3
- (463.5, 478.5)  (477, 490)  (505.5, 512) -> 2.80 min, 22.2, 23.9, 22.8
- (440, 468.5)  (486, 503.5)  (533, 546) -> 1.74 min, 24.6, 25.7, 25.1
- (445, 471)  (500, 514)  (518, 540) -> 0.59 min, 24.3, 25.4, 25.1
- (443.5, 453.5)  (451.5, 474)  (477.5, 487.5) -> -2.47 min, 24.7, 17.3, 21.6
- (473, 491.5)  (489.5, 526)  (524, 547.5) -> -3.11 min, 18.9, 25.6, 22.1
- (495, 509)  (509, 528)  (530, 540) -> 0.57 min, 24.3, 25.7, 25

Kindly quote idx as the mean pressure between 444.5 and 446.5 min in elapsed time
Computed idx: 24.3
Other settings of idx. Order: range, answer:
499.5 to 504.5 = 24.3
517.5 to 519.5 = 23.9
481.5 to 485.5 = 16.6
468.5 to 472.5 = 22.6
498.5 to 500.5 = 25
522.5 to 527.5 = 25.5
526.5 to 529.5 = 25.7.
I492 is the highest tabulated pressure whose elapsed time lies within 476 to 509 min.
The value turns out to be 25.67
